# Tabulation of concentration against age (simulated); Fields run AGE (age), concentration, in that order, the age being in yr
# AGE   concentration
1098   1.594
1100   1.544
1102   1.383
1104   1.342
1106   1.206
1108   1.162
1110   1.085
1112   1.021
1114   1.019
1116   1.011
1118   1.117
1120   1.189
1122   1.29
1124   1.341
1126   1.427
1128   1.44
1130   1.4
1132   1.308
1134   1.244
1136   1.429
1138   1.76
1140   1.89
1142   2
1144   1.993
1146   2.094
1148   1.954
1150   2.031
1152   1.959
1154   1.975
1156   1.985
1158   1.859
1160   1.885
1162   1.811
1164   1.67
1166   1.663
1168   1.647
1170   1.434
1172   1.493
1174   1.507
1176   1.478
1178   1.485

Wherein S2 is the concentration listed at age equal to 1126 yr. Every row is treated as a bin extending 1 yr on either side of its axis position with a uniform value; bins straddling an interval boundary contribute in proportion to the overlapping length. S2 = 1.427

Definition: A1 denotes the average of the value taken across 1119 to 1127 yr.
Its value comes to 1.31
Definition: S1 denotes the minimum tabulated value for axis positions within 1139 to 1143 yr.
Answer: 1.89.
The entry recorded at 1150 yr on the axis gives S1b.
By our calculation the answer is 2.031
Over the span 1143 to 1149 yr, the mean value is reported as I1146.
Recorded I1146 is 2.01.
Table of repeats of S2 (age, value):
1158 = 1.859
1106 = 1.206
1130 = 1.4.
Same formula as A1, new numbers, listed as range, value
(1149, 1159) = 1.96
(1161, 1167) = 1.71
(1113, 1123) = 1.13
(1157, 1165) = 1.81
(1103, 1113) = 1.16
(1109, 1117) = 1.03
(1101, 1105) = 1.36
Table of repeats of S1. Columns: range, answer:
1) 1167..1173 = 1.434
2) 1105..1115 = 1.019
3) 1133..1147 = 1.244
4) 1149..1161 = 1.859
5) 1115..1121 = 1.011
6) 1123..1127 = 1.341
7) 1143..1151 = 1.954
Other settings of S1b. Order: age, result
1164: 1.67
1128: 1.44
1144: 1.993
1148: 1.954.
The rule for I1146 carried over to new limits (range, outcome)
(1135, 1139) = 1.59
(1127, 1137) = 1.36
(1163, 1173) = 1.58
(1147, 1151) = 1.99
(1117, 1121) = 1.15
